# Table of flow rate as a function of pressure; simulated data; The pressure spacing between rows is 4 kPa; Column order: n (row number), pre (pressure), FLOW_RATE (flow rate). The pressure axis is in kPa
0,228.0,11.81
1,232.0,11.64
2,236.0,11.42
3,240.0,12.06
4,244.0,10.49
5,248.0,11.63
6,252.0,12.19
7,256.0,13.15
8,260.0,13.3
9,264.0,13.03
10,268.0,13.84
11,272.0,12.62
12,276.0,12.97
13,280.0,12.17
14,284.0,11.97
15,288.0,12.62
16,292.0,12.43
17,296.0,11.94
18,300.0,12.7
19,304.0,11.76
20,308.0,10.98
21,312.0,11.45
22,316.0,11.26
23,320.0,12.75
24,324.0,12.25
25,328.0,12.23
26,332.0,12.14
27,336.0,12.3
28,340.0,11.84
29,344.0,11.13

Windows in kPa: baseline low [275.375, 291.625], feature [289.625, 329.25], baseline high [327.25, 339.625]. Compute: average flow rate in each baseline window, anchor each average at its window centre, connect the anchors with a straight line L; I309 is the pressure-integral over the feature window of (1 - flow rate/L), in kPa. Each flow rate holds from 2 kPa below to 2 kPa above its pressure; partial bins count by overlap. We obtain 1.0 kPa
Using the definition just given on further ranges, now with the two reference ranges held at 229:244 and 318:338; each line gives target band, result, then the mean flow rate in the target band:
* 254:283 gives -2.8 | 13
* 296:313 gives 0.5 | 11.8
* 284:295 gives -0.3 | 12.4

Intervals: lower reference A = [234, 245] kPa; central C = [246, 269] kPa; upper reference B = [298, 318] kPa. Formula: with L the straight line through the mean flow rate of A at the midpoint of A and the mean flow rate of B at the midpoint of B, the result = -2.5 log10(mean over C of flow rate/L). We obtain -0.12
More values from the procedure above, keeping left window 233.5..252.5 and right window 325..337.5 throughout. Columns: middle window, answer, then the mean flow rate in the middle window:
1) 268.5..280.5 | -0.09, 12.8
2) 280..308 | -0.02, 12.1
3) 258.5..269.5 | -0.15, 13.4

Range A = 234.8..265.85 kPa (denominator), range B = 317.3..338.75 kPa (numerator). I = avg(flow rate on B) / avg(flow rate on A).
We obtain 1.01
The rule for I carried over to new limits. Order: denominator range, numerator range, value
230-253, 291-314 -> 1.03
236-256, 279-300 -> 1.05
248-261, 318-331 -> 0.98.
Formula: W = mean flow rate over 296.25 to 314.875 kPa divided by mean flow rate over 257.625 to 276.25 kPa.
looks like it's 0.89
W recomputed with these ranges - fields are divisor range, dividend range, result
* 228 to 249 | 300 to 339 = 1.04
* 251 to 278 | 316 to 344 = 0.93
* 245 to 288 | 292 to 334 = 0.95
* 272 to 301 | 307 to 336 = 0.96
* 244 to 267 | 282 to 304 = 0.98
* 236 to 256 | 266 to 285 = 1.09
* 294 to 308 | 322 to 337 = 1.02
